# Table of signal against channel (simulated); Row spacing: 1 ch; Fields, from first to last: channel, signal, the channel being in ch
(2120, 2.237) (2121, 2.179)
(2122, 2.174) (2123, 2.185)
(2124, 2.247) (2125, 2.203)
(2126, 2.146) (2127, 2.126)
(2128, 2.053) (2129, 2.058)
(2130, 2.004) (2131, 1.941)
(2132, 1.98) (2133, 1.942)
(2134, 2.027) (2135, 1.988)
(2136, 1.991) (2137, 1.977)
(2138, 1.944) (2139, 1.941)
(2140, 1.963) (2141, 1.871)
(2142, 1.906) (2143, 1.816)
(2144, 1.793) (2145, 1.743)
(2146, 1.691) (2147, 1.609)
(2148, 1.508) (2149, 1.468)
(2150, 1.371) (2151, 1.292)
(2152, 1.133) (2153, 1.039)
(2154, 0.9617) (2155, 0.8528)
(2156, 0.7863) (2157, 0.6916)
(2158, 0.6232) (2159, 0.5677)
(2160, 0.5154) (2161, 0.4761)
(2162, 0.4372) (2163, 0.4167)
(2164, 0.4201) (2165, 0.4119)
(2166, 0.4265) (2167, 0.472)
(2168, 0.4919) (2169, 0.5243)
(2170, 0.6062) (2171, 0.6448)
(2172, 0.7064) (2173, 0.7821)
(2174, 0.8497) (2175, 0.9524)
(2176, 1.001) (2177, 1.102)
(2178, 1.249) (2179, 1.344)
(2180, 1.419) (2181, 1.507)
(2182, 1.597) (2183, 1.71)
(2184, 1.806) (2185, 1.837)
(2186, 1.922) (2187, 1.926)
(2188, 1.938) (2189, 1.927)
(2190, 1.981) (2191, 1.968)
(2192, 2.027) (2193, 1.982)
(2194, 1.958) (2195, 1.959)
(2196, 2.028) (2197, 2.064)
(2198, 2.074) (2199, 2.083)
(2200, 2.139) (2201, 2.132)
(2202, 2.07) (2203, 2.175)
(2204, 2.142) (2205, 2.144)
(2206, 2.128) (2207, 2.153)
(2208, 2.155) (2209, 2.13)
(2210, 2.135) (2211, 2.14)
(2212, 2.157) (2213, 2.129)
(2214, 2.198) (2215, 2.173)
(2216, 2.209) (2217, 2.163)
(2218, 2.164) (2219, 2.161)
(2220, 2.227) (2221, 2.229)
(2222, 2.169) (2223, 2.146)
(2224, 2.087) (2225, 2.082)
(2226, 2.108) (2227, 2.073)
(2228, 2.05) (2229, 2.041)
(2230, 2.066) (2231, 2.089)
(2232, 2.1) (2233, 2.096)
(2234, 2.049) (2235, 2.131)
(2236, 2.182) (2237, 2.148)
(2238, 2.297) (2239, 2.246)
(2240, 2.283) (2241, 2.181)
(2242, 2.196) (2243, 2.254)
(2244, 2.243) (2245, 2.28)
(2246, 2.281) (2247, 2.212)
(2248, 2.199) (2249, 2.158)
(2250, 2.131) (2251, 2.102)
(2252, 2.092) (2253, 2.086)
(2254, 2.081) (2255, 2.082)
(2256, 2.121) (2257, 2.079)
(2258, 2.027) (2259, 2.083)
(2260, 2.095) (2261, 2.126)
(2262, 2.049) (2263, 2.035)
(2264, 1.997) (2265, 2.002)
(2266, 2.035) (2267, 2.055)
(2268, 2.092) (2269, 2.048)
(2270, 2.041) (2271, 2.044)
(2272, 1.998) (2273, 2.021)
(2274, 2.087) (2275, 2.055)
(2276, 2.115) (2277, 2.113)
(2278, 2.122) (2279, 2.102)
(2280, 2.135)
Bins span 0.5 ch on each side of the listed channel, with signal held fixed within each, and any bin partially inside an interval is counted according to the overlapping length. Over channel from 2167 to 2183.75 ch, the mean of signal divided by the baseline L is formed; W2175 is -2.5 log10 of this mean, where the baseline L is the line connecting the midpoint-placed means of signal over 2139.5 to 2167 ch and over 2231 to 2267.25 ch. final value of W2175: 0.30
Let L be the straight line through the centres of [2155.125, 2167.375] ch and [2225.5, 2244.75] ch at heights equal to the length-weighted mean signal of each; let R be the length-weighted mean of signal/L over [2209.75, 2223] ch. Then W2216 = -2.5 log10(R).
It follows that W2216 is -0.24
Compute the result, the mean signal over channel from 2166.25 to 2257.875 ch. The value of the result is 1.9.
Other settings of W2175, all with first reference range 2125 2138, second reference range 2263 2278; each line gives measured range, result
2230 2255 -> -0.06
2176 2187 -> 0.30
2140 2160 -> 0.48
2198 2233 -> -0.05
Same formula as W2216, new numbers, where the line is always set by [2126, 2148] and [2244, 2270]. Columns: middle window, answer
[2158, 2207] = 0.39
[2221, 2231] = -0.02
